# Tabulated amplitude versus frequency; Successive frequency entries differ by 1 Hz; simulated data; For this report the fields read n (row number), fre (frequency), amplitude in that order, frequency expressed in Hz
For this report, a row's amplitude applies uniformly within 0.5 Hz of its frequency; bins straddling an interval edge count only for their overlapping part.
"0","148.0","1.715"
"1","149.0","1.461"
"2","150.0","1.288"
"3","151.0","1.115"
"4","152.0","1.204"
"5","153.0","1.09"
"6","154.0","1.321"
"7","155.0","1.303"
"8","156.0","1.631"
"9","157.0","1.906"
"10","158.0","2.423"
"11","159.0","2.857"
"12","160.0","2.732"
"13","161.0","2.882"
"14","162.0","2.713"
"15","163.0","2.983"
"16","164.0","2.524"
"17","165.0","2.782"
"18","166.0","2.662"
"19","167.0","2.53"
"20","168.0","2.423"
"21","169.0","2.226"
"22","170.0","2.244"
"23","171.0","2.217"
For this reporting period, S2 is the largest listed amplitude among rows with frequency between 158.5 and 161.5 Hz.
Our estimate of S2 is 2.882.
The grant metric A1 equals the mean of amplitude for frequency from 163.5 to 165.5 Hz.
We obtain 2.65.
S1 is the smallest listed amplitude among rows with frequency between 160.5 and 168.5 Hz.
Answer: 2.423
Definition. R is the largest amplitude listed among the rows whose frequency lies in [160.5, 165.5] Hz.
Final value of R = 2.983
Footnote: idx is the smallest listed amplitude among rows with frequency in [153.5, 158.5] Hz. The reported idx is 1.303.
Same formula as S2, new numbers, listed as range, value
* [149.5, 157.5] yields 1.906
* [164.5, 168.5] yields 2.782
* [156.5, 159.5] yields 2.857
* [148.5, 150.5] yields 1.461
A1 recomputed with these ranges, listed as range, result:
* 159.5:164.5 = 2.77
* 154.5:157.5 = 1.61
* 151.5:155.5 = 1.23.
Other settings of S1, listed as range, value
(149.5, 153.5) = 1.09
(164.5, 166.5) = 2.662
